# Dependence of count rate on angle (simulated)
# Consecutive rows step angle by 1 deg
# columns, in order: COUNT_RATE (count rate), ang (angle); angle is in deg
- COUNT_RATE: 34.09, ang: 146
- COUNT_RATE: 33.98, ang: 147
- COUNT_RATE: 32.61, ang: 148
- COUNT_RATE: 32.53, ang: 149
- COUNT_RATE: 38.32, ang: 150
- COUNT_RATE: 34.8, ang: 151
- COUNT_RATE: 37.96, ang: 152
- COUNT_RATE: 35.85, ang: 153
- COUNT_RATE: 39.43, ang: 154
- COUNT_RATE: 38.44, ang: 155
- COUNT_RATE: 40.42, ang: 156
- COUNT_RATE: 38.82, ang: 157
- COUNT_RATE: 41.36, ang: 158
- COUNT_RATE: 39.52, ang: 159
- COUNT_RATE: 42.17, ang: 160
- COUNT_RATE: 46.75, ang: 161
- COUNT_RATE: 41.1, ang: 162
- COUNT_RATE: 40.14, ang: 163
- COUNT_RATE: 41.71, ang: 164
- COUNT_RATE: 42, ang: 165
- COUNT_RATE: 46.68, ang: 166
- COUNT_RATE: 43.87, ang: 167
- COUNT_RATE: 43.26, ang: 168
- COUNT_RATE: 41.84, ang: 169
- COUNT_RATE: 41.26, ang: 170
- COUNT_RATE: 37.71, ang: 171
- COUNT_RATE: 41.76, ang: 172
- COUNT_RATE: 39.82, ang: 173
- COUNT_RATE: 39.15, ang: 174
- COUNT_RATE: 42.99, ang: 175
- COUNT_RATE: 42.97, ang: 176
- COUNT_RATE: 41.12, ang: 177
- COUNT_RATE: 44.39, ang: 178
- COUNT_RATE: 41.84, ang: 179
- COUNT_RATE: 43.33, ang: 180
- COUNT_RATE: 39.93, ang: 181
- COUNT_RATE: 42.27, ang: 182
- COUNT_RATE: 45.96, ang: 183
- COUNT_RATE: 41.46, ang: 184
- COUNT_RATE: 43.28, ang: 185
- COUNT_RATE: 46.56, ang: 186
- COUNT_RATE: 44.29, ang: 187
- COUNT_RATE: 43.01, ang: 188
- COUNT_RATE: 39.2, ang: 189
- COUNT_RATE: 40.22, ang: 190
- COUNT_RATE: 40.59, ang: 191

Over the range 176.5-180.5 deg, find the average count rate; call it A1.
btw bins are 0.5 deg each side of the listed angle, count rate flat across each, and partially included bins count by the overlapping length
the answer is 42.7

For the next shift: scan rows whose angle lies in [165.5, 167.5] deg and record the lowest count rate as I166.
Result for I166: 43.87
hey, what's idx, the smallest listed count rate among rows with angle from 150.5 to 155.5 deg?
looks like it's 34.8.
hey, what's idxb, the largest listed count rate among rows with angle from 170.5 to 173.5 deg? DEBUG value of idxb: 41.76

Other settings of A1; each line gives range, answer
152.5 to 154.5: 37.6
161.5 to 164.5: 41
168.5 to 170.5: 41.5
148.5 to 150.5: 35.4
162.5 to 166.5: 42.6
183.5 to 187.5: 43.9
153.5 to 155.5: 38.9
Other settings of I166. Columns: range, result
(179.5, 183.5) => 39.93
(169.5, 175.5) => 37.71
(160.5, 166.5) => 40.14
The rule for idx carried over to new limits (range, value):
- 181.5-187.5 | 41.46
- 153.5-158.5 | 38.44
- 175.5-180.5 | 41.12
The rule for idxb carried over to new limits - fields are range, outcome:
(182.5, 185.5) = 45.96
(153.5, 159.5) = 41.36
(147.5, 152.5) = 38.32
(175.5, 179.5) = 44.39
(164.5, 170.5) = 46.68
